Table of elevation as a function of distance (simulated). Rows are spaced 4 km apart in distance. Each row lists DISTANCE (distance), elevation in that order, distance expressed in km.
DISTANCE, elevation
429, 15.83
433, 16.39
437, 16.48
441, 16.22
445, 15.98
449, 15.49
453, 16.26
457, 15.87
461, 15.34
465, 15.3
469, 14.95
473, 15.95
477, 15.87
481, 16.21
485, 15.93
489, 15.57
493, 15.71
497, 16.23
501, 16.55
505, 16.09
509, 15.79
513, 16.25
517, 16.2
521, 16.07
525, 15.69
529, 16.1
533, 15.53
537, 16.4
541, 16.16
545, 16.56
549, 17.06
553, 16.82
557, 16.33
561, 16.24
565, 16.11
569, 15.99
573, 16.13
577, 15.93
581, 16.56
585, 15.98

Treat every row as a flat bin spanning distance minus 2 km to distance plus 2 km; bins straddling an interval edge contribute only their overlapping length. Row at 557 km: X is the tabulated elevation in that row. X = 16.33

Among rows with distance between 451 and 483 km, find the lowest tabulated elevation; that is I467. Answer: 14.95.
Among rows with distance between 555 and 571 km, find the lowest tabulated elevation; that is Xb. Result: 15.99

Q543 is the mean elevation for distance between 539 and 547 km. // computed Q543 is 16.4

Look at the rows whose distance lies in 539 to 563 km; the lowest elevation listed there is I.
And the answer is 16.16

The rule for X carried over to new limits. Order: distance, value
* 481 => 16.21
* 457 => 15.87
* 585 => 15.98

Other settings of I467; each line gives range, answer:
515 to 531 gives 15.69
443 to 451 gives 15.49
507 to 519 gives 15.79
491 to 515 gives 15.71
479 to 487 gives 15.93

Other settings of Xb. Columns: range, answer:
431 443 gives 16.22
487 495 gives 15.57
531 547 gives 15.53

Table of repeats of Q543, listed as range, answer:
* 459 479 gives 15.5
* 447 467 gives 15.7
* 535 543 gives 16.3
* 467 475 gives 15.4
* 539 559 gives 16.6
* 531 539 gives 16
